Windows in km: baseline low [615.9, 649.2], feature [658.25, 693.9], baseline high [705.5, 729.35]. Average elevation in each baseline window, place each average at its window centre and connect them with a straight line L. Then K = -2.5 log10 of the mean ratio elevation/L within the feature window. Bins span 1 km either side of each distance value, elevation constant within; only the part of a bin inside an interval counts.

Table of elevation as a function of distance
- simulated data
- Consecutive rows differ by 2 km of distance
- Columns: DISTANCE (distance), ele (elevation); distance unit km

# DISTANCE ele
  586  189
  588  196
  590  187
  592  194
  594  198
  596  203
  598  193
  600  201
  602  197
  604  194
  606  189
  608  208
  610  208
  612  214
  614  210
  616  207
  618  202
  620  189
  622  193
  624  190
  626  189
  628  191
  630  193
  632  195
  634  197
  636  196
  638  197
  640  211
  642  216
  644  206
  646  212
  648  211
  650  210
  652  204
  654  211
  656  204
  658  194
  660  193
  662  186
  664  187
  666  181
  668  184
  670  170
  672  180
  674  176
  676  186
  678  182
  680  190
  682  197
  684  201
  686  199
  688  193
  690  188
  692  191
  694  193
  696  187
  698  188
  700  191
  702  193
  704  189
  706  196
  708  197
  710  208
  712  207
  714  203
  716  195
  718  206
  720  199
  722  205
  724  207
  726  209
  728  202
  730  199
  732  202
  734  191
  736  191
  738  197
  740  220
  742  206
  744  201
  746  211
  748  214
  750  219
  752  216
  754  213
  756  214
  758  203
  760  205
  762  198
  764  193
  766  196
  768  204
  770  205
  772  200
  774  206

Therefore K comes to 0.08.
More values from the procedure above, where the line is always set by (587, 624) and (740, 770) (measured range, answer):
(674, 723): 0.050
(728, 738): 0.050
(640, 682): 0.039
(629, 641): 0.012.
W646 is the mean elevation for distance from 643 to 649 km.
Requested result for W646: 210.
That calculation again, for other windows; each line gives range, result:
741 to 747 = 206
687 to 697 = 190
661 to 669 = 184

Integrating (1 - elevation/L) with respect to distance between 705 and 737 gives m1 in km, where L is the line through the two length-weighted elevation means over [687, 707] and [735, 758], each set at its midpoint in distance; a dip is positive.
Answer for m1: -0.2 km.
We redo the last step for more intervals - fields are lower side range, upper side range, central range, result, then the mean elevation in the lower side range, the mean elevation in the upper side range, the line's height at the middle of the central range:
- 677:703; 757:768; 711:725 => -0.6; 192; 199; 195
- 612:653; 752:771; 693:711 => 0.8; 201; 204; 203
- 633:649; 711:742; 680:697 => 0.9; 206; 202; 204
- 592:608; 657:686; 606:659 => -2.7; 197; 187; 192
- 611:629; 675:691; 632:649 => -0.8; 198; 192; 196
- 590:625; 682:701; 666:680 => 1.0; 199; 193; 194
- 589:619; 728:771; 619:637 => 0.8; 200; 205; 201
